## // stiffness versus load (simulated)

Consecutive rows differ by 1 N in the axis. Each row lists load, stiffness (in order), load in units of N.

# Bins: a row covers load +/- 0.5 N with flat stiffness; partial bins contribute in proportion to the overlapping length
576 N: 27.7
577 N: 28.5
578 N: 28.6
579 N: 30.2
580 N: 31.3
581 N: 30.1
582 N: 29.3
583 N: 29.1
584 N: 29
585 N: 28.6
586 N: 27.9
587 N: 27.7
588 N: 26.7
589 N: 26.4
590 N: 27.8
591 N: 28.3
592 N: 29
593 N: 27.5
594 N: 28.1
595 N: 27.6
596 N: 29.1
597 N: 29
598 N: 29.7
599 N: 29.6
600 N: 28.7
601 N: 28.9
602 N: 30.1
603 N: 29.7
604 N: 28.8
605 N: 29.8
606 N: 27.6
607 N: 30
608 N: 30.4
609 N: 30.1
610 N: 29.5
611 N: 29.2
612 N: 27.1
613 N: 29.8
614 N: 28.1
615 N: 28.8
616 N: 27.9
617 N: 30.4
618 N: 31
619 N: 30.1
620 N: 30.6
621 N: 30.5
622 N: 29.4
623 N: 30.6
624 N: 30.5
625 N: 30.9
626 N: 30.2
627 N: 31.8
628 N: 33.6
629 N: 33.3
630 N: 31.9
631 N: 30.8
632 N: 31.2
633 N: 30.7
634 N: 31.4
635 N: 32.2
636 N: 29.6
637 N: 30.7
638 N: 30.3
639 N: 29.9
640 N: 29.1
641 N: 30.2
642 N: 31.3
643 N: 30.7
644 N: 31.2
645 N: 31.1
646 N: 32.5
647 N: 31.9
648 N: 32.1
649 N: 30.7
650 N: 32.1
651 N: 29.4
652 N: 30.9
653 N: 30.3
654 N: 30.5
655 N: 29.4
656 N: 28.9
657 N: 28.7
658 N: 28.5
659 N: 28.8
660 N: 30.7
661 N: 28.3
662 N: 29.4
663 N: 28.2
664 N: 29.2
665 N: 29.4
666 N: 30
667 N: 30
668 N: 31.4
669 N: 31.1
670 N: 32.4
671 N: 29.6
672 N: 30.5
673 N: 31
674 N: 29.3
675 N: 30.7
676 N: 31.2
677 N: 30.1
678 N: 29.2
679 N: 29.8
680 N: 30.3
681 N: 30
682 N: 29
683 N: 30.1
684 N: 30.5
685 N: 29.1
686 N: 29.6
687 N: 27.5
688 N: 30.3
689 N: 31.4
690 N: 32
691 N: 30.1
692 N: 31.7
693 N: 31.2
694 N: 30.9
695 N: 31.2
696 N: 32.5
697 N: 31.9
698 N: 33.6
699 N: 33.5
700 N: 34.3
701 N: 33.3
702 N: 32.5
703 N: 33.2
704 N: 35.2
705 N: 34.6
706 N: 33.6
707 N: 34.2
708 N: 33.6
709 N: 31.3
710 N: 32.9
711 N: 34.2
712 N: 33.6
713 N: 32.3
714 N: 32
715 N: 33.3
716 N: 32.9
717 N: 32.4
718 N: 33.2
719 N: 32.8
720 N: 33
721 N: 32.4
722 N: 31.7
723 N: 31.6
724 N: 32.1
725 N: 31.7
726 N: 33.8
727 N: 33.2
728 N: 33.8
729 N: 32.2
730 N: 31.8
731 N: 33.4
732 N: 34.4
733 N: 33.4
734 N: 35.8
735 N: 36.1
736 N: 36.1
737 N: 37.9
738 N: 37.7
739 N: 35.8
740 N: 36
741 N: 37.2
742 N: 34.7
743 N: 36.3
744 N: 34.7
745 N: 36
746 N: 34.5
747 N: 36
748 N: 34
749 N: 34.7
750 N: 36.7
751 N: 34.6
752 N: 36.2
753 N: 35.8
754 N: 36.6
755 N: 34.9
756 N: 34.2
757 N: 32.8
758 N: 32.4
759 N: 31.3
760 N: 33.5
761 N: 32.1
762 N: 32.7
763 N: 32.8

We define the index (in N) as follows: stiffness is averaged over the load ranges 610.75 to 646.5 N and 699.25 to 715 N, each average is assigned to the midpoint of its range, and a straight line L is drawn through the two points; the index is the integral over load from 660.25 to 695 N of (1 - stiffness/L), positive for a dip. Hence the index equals 2.3 N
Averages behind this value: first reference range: 30.5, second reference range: 33.4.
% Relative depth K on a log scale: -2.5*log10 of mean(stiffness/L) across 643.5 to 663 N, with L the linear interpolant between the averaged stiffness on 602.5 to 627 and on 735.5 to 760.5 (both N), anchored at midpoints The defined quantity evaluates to 0.037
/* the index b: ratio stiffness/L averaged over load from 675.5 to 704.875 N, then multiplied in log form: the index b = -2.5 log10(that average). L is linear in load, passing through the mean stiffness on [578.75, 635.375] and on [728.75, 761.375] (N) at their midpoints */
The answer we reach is 0.052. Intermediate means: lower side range 29.6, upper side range 34.9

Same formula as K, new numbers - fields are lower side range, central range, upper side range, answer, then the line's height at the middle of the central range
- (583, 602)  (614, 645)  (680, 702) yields -0.04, 29.4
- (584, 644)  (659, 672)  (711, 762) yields 0.06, 31.5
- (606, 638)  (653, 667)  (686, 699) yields 0.06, 30.8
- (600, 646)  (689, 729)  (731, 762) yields 0.03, 33.6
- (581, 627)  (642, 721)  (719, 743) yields 0.03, 32.2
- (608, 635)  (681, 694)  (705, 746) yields 0.08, 32.6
